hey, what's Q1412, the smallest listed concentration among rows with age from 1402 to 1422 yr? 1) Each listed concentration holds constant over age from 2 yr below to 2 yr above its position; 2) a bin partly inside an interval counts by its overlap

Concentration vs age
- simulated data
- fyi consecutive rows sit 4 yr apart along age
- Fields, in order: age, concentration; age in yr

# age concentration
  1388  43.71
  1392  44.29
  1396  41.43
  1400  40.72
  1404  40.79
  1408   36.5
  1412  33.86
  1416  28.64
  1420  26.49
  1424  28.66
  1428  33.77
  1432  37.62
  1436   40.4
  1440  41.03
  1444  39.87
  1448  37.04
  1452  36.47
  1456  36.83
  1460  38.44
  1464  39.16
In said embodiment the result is 26.49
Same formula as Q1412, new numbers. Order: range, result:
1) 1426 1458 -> 33.77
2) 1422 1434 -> 28.66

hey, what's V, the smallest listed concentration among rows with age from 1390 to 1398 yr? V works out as 41.43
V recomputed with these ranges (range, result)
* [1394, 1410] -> 36.5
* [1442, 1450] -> 37.04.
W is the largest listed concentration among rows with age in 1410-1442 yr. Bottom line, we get 41.03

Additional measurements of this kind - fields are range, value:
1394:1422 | 41.43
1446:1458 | 37.04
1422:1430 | 33.77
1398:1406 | 40.79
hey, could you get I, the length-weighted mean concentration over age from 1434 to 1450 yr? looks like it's 39.6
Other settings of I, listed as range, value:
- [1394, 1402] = 41.1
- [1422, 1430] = 31.2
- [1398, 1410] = 39.3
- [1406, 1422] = 31.4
